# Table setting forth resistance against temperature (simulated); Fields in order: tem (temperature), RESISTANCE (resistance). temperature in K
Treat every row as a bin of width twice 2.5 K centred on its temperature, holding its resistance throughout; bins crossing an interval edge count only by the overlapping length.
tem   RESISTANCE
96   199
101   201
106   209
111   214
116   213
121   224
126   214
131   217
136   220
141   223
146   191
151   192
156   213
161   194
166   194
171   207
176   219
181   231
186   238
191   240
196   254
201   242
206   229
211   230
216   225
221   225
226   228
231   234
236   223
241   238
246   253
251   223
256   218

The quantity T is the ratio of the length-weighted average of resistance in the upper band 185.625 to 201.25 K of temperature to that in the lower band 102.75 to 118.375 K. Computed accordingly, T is 1.2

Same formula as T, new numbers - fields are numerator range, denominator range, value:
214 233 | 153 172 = 1.13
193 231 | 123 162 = 1.12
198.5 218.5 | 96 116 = 1.12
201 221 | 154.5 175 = 1.13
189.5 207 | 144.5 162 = 1.22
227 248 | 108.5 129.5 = 1.09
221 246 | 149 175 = 1.15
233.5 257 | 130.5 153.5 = 1.12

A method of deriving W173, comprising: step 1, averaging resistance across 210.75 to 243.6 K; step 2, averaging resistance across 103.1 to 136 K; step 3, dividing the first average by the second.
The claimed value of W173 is 1.1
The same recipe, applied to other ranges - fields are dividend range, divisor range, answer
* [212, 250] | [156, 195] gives 1.06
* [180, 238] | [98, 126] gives 1.10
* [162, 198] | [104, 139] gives 1.04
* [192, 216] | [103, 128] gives 1.11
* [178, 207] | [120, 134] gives 1.10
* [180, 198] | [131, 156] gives 1.16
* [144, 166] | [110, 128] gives 0.91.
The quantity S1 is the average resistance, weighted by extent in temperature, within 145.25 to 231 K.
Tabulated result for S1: 222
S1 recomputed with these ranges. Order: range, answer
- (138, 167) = 202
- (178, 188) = 234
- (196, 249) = 234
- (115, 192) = 214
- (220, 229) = 227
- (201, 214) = 232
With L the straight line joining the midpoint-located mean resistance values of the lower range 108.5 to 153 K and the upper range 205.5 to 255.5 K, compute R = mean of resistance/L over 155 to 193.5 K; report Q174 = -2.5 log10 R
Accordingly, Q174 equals 0.015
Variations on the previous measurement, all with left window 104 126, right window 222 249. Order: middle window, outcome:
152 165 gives 0.11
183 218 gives -0.04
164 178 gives 0.09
